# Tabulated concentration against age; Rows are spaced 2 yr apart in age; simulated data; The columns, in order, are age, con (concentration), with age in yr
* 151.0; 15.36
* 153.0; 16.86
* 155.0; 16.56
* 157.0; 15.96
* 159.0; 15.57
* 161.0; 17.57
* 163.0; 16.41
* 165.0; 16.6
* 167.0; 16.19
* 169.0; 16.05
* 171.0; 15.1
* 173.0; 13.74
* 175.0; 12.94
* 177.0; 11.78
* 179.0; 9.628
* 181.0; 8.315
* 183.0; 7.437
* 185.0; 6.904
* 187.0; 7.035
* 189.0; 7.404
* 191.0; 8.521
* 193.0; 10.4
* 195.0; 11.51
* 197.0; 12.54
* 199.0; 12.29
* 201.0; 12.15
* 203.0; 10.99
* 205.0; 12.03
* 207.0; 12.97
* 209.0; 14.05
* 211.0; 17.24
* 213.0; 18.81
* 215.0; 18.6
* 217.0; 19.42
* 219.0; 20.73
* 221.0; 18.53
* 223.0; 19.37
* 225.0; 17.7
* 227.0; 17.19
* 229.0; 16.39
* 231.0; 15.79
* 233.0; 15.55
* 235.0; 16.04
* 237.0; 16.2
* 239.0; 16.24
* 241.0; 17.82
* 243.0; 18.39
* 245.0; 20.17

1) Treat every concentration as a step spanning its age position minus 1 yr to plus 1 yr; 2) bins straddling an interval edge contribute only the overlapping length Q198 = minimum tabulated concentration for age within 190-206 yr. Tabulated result 8.521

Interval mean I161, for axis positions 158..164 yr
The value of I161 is 16.5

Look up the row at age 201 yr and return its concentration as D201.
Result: 12.15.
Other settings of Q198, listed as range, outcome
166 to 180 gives 9.628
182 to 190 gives 6.904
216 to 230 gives 16.39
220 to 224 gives 18.53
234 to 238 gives 16.04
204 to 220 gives 12.03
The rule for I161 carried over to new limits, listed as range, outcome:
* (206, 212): 14.8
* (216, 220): 20.1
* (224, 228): 17.4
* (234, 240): 16.2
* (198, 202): 12.2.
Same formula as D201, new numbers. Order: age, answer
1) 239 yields 16.24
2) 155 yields 16.56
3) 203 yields 10.99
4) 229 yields 16.39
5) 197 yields 12.54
